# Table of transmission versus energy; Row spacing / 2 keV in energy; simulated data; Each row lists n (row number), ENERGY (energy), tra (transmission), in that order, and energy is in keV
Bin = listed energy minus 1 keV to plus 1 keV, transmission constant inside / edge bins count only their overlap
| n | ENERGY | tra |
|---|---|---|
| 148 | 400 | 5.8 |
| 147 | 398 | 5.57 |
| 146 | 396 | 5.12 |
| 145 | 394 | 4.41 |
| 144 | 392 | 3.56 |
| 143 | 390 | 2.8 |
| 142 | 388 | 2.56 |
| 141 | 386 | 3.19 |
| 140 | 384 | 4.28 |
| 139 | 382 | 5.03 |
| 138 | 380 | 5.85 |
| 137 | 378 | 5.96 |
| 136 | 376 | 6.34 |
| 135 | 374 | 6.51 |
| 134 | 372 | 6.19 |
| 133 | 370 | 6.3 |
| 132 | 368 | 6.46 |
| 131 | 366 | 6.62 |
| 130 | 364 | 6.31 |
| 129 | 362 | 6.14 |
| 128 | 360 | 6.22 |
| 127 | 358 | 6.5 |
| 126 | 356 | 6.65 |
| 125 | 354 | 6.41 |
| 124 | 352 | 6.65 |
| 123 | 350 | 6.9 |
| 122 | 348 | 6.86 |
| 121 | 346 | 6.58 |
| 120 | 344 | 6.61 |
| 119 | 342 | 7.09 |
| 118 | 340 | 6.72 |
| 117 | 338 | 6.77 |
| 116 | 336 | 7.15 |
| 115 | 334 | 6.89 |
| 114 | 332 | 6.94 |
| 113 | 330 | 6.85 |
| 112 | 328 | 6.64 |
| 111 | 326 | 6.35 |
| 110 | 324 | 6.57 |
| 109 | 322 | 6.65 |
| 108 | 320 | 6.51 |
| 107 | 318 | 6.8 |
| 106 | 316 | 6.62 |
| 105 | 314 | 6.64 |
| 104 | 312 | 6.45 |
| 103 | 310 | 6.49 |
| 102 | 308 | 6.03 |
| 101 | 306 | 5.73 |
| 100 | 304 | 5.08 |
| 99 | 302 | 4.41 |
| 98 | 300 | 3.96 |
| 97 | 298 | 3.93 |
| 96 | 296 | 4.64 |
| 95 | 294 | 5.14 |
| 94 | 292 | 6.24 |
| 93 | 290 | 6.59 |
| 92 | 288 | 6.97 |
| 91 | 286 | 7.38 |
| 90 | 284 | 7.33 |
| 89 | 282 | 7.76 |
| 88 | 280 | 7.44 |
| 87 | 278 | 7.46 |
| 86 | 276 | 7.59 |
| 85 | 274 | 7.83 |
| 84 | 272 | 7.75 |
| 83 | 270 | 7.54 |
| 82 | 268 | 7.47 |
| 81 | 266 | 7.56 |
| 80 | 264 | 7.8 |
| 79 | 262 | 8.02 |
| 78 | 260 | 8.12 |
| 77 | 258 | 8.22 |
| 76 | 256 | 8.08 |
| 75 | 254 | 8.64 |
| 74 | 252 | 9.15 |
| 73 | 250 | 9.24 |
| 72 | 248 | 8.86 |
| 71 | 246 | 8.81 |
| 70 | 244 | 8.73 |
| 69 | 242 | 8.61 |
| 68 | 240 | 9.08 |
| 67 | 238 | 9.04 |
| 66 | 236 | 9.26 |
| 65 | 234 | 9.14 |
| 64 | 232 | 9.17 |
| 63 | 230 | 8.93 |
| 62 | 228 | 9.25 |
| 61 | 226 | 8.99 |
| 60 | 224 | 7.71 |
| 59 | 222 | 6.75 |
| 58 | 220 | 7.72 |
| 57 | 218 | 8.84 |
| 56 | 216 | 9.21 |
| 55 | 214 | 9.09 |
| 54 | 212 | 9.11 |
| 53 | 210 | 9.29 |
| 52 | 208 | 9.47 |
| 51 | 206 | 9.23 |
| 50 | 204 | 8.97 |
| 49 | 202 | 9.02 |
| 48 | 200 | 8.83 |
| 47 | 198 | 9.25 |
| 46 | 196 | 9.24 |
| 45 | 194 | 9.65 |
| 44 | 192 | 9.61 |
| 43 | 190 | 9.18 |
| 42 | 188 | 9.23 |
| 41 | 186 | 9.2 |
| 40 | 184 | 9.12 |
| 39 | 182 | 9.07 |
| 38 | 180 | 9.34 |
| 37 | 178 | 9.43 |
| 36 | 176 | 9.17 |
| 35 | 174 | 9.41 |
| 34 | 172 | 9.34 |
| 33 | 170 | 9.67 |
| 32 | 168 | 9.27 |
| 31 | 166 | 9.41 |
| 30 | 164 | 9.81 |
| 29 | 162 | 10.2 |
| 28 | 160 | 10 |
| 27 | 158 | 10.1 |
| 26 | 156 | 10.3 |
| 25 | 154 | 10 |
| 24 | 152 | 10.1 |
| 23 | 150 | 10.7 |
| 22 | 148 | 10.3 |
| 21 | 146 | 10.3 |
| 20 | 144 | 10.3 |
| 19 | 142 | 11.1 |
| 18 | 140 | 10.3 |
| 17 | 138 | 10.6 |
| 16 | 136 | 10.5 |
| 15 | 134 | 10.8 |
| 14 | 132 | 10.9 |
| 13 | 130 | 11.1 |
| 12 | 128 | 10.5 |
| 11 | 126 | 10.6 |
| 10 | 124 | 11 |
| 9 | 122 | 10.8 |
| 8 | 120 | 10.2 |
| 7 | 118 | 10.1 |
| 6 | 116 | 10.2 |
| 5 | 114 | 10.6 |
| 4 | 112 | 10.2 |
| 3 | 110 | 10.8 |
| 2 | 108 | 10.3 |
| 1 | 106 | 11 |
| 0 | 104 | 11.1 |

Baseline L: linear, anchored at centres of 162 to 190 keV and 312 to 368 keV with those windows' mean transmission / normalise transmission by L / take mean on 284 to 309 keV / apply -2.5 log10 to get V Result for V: 0.30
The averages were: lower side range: 9.37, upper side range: 6.65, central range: 5.58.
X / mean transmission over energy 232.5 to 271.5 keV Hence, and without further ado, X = 8.49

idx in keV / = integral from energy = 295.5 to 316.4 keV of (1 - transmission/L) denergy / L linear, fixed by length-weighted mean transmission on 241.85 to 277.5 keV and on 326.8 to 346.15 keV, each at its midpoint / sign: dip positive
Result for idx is 5.4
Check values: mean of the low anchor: 8.2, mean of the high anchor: 6.83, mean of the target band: 5.44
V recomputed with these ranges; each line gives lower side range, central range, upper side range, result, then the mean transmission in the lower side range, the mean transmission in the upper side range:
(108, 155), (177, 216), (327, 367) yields 0.015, 10.5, 6.67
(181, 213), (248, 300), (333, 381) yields 0.090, 9.22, 6.53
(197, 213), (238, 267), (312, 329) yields -0.054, 9.15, 6.59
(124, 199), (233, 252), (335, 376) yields -0.056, 9.94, 6.58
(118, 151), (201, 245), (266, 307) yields -0.086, 10.6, 6.44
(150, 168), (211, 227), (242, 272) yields 0.066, 9.99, 8.29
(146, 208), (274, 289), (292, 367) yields -0.022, 9.55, 6.26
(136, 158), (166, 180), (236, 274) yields 0.059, 10.4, 8.38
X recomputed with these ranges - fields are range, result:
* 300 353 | 6.45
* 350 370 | 6.46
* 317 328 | 6.58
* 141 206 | 9.64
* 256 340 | 6.71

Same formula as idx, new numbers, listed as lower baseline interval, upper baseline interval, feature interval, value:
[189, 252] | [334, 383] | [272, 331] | 8.8 keV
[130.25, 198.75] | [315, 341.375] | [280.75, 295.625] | 1.6 keV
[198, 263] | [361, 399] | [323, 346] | -1.7 keV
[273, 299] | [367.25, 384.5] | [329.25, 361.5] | -2.9 keV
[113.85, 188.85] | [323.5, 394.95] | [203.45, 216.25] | -0.4 keV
